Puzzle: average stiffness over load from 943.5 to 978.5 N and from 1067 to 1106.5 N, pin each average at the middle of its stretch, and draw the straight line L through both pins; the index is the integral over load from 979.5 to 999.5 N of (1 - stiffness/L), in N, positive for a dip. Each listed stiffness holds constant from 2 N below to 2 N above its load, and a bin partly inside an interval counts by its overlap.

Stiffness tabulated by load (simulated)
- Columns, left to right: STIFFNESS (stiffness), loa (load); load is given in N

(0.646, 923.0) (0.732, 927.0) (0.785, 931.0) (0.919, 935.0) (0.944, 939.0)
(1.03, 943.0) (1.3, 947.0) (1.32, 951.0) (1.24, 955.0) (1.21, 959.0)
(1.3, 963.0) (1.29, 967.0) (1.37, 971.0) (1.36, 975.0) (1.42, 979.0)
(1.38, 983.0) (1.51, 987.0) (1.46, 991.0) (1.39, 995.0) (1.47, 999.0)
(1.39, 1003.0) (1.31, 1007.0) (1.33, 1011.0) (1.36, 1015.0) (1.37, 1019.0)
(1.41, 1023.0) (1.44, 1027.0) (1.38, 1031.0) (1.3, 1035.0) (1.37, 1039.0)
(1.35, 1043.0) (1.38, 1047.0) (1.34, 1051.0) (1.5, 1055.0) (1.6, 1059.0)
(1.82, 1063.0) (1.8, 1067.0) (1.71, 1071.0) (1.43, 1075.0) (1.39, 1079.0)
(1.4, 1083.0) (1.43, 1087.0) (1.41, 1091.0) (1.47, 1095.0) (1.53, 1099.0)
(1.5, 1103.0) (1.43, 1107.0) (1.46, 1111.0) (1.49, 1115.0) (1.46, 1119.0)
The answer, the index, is -1.5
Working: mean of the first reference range 1.29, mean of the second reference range 1.49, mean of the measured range 1.44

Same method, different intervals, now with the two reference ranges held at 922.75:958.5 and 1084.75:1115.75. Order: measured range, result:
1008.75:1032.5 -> -2.68 N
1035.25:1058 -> -1.33 N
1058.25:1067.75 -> -2.73 N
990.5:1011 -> -3.61 N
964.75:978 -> -2.91 N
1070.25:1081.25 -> -0.72 N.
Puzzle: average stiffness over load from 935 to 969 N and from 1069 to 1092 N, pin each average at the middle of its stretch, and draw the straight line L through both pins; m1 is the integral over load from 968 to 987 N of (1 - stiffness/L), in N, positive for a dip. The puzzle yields -2.3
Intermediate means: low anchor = 1.19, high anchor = 1.46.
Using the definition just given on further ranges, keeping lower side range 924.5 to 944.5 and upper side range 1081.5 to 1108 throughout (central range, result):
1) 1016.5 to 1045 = -3.6 N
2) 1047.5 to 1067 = -3.8 N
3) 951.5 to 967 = -4.8 N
